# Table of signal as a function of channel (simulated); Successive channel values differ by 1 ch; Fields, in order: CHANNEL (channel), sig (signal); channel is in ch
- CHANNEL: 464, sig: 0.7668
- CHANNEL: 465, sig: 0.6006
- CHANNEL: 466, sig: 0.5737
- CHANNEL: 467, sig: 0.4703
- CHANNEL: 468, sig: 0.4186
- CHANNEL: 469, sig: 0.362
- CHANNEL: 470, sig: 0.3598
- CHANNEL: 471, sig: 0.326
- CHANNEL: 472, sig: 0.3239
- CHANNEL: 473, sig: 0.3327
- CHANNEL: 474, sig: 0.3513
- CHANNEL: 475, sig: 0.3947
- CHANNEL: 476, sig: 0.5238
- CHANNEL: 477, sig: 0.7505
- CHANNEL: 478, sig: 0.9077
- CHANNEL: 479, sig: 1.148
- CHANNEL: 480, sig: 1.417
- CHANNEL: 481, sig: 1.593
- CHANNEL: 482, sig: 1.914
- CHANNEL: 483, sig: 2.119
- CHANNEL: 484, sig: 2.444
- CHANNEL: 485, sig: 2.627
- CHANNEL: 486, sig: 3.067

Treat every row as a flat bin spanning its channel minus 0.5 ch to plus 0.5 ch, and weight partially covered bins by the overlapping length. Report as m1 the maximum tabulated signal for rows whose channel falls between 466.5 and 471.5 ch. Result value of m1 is 0.4703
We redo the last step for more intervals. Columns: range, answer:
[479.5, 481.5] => 1.593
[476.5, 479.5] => 1.148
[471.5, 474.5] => 0.3513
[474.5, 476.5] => 0.5238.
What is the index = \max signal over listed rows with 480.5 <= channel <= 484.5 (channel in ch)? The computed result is 2.444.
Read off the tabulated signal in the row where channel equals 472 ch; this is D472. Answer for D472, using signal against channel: 0.3239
